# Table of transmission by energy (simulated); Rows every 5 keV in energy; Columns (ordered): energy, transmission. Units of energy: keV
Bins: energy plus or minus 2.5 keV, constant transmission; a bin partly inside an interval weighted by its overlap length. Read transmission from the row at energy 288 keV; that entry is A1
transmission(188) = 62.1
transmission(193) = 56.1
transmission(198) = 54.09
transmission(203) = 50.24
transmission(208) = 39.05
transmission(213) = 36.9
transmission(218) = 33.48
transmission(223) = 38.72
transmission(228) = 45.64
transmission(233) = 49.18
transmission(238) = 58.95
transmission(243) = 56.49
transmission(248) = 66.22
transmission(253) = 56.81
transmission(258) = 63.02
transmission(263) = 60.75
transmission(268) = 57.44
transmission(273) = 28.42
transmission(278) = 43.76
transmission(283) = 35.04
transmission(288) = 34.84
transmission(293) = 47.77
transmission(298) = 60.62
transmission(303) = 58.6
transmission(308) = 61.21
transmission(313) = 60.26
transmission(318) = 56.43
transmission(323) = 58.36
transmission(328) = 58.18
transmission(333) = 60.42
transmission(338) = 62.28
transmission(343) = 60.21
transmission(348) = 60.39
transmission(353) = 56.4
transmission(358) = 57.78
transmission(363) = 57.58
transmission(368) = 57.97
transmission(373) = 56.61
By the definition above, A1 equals 34.84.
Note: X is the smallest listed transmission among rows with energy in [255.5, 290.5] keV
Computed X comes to 28.42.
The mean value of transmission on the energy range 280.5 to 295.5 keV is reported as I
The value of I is 39.2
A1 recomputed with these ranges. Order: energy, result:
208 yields 39.05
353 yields 56.4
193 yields 56.1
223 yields 38.72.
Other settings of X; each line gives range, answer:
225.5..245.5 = 45.64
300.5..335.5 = 56.43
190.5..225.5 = 33.48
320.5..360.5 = 56.4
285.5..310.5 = 34.84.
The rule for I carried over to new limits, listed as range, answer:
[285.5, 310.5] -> 52.6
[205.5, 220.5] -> 36.5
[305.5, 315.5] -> 60.7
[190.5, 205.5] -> 53.5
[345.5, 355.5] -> 58.4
